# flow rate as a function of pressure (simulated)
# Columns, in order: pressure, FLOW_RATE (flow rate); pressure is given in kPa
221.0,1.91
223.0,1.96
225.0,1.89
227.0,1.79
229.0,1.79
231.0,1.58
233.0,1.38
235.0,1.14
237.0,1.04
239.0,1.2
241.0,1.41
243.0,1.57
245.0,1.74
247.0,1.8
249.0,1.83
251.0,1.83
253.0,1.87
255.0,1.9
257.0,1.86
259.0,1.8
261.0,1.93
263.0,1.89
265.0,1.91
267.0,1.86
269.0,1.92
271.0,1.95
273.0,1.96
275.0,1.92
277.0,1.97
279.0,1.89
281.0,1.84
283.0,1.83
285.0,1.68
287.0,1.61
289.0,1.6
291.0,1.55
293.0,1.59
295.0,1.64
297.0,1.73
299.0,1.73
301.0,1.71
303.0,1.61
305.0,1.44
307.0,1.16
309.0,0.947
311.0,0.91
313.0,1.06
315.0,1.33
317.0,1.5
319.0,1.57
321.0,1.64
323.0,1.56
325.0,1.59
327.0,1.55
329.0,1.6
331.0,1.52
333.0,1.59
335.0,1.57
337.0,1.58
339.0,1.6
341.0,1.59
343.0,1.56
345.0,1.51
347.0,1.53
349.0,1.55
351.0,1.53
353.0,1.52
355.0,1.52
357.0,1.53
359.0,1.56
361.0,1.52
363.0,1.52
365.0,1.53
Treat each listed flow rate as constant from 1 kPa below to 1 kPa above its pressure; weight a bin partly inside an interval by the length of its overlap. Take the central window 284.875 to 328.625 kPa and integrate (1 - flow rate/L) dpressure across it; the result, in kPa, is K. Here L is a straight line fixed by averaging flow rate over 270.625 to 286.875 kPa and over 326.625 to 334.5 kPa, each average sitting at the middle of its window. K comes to 5.6 kPa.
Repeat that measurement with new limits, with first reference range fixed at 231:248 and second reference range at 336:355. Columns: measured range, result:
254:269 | -4.50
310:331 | 1.18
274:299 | -4.40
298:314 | 1.92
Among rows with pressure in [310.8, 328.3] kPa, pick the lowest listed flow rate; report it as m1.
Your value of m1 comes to 0.91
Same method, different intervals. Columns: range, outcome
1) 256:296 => 1.55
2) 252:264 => 1.8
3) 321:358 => 1.51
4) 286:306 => 1.44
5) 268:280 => 1.89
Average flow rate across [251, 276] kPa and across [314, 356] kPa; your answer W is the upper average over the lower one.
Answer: 0.82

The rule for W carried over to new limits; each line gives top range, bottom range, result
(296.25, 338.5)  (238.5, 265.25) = 0.84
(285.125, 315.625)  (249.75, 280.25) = 0.76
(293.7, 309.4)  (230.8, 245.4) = 1.12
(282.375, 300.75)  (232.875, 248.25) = 1.17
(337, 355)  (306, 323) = 1.21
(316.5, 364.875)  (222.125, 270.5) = 0.91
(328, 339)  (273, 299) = 0.90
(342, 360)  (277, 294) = 0.89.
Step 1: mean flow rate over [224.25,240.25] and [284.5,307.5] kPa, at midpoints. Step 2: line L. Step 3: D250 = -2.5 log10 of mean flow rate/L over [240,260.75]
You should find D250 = -0.17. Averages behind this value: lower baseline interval 1.47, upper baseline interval 1.59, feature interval 1.77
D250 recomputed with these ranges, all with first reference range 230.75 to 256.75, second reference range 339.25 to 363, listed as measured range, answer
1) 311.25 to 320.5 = 0.15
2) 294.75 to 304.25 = -0.09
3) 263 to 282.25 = -0.22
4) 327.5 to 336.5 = -0.02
